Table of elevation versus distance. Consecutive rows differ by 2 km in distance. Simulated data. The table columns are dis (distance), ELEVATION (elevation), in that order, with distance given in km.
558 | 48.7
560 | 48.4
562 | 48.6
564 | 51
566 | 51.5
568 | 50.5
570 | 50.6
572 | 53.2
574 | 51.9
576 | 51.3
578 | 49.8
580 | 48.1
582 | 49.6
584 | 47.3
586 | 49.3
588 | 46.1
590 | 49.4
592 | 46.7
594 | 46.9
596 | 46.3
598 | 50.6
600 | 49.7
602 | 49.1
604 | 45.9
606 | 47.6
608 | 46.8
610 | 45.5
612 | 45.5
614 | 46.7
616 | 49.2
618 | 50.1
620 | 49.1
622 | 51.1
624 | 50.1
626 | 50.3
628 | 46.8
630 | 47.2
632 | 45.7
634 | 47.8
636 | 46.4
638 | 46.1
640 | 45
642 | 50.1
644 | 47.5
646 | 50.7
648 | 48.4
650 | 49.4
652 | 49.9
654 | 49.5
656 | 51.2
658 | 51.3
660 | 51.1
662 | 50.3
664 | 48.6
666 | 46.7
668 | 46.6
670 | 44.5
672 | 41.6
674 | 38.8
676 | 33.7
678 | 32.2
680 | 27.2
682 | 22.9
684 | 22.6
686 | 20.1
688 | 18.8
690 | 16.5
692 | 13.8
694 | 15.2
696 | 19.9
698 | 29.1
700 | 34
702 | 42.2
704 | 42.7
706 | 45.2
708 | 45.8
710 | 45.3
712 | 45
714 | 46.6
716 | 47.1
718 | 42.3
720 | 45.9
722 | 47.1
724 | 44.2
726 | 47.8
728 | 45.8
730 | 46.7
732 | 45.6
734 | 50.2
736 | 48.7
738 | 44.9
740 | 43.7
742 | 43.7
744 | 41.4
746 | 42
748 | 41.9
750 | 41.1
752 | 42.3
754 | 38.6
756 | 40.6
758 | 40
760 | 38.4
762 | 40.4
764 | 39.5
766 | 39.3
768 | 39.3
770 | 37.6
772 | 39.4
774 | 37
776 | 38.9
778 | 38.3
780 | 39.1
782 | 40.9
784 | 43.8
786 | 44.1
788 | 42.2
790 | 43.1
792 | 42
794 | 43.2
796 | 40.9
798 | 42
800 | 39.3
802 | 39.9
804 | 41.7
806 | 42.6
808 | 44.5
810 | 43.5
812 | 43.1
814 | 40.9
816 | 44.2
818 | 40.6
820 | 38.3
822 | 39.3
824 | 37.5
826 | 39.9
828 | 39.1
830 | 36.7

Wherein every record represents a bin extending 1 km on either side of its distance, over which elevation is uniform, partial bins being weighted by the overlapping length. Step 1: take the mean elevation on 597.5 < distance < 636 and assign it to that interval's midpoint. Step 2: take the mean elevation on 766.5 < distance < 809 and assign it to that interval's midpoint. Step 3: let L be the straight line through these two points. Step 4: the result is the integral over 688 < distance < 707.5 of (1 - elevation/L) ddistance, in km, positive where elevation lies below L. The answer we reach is 7.0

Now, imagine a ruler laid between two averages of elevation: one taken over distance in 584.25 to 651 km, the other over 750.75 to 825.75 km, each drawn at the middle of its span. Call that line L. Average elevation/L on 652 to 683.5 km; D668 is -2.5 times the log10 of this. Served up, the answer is 0.088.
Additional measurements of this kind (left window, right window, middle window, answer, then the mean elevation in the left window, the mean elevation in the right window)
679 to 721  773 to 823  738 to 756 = -0.14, 32.8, 41.3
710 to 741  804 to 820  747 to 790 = 0.10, 46.1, 42.4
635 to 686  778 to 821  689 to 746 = 0.06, 43.2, 41.8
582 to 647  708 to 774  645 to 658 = -0.08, 47.9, 43.1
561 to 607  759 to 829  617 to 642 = -0.02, 49.2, 40.7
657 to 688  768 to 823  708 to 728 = -0.17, 37.9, 41.1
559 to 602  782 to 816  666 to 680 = 0.18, 49.4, 42.3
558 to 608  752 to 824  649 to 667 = -0.08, 49.1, 40.7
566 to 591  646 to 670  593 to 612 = 0.05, 49.8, 49.2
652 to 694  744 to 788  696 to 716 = -0.09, 36.2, 40.2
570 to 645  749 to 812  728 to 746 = -0.07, 48.3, 40.8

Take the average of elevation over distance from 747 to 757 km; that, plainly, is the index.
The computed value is 40.9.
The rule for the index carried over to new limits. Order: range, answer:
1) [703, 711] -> 44.8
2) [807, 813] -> 43.7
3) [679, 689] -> 22.3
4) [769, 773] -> 38.5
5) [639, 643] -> 47.5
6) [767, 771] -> 38.5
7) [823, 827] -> 38.7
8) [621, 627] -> 50.5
